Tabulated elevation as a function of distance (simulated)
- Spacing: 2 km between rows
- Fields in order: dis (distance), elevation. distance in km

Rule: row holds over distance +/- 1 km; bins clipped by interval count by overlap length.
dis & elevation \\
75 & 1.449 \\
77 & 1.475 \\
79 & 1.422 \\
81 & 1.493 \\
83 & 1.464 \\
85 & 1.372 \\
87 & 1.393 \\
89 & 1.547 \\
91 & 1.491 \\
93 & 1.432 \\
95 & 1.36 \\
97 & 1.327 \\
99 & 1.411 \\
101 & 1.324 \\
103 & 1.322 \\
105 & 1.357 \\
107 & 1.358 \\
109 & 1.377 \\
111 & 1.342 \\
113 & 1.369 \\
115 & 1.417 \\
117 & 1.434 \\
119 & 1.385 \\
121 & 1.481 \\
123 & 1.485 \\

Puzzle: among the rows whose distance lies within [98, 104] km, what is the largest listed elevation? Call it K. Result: 1.411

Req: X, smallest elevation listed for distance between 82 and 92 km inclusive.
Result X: 1.372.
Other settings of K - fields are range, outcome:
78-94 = 1.547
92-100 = 1.432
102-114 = 1.377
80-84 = 1.493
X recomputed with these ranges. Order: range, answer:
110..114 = 1.342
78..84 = 1.422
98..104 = 1.322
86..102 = 1.324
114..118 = 1.417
